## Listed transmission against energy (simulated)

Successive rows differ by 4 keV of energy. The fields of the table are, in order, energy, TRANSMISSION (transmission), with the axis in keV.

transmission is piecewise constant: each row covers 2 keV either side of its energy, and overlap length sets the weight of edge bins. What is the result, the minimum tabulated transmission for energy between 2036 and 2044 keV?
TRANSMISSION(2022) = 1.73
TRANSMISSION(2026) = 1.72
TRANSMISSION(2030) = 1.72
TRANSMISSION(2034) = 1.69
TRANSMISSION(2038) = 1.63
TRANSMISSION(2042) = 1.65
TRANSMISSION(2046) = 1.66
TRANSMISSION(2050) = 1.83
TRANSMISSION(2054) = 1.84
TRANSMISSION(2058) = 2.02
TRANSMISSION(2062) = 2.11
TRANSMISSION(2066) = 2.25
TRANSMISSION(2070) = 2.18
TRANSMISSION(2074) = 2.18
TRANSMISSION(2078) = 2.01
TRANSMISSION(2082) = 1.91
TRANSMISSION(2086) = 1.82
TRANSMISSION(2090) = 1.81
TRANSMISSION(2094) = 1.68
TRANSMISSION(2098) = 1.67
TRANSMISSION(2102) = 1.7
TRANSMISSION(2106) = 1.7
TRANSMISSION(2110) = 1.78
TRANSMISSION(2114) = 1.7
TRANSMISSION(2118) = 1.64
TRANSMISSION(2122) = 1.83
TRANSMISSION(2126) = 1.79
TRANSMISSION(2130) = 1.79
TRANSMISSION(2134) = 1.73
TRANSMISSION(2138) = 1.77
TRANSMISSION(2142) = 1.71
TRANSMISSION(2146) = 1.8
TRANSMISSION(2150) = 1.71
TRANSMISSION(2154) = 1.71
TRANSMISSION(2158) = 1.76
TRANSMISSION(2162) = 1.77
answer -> 1.63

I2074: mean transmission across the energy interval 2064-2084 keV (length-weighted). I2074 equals 2.11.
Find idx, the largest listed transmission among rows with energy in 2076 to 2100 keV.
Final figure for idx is 2.01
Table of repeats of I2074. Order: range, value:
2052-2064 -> 1.99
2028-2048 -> 1.67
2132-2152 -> 1.74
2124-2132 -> 1.79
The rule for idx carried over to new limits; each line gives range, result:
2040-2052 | 1.83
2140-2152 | 1.8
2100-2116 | 1.78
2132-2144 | 1.77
